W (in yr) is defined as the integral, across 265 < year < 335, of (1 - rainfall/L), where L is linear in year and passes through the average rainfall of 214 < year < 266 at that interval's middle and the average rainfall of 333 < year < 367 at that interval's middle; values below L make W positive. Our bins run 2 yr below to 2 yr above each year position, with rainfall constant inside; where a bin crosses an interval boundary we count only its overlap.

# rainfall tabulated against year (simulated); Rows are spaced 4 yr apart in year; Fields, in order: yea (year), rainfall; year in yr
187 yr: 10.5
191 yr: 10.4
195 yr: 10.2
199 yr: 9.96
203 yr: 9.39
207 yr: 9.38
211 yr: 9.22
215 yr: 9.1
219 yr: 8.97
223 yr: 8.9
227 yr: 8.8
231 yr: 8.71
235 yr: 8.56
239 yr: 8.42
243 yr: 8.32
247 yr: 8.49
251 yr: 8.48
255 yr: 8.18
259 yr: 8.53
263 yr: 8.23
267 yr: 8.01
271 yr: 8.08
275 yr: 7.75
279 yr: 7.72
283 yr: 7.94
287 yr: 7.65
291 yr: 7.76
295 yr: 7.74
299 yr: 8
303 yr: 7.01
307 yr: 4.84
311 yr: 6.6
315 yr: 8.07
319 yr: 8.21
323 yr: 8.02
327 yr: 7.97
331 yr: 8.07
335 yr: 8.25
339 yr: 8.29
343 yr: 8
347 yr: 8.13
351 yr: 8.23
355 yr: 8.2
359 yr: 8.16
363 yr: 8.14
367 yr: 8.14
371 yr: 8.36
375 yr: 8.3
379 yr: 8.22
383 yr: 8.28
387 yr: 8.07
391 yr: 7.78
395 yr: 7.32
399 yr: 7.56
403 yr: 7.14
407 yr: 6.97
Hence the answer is 6.0 yr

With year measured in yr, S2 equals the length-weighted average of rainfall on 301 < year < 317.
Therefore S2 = 6.63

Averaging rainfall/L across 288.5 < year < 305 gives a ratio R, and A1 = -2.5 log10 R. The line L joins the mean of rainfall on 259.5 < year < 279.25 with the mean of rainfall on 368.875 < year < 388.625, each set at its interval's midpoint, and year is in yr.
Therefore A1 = 0.06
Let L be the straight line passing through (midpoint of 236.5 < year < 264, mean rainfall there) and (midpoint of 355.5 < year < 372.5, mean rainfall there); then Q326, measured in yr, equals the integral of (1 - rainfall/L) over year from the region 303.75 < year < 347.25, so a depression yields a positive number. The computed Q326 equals 3.26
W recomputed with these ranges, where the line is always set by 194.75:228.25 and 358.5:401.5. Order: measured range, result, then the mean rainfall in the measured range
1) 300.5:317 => 3.6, 6.67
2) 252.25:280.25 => 2.5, 8.09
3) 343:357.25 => 0.1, 8.16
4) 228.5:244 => 1.0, 8.52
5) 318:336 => 0.7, 8.09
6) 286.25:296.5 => 1.1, 7.72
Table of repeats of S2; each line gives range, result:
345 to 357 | 8.19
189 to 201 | 10.2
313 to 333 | 8.07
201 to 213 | 9.33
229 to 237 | 8.64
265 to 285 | 7.9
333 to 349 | 8.17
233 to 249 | 8.45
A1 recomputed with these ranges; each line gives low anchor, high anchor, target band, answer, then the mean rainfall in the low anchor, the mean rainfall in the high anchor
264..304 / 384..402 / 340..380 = -0.064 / 7.8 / 7.69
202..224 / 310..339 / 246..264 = 0.041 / 9.16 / 7.96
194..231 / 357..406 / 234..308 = 0.117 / 9.27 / 7.94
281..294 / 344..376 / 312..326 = -0.003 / 7.78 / 8.2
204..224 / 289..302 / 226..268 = 0.019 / 9.14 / 7.77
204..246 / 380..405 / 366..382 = -0.058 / 8.84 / 7.71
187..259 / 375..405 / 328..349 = 0.007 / 9.06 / 7.8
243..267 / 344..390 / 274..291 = 0.073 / 8.35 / 8.19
